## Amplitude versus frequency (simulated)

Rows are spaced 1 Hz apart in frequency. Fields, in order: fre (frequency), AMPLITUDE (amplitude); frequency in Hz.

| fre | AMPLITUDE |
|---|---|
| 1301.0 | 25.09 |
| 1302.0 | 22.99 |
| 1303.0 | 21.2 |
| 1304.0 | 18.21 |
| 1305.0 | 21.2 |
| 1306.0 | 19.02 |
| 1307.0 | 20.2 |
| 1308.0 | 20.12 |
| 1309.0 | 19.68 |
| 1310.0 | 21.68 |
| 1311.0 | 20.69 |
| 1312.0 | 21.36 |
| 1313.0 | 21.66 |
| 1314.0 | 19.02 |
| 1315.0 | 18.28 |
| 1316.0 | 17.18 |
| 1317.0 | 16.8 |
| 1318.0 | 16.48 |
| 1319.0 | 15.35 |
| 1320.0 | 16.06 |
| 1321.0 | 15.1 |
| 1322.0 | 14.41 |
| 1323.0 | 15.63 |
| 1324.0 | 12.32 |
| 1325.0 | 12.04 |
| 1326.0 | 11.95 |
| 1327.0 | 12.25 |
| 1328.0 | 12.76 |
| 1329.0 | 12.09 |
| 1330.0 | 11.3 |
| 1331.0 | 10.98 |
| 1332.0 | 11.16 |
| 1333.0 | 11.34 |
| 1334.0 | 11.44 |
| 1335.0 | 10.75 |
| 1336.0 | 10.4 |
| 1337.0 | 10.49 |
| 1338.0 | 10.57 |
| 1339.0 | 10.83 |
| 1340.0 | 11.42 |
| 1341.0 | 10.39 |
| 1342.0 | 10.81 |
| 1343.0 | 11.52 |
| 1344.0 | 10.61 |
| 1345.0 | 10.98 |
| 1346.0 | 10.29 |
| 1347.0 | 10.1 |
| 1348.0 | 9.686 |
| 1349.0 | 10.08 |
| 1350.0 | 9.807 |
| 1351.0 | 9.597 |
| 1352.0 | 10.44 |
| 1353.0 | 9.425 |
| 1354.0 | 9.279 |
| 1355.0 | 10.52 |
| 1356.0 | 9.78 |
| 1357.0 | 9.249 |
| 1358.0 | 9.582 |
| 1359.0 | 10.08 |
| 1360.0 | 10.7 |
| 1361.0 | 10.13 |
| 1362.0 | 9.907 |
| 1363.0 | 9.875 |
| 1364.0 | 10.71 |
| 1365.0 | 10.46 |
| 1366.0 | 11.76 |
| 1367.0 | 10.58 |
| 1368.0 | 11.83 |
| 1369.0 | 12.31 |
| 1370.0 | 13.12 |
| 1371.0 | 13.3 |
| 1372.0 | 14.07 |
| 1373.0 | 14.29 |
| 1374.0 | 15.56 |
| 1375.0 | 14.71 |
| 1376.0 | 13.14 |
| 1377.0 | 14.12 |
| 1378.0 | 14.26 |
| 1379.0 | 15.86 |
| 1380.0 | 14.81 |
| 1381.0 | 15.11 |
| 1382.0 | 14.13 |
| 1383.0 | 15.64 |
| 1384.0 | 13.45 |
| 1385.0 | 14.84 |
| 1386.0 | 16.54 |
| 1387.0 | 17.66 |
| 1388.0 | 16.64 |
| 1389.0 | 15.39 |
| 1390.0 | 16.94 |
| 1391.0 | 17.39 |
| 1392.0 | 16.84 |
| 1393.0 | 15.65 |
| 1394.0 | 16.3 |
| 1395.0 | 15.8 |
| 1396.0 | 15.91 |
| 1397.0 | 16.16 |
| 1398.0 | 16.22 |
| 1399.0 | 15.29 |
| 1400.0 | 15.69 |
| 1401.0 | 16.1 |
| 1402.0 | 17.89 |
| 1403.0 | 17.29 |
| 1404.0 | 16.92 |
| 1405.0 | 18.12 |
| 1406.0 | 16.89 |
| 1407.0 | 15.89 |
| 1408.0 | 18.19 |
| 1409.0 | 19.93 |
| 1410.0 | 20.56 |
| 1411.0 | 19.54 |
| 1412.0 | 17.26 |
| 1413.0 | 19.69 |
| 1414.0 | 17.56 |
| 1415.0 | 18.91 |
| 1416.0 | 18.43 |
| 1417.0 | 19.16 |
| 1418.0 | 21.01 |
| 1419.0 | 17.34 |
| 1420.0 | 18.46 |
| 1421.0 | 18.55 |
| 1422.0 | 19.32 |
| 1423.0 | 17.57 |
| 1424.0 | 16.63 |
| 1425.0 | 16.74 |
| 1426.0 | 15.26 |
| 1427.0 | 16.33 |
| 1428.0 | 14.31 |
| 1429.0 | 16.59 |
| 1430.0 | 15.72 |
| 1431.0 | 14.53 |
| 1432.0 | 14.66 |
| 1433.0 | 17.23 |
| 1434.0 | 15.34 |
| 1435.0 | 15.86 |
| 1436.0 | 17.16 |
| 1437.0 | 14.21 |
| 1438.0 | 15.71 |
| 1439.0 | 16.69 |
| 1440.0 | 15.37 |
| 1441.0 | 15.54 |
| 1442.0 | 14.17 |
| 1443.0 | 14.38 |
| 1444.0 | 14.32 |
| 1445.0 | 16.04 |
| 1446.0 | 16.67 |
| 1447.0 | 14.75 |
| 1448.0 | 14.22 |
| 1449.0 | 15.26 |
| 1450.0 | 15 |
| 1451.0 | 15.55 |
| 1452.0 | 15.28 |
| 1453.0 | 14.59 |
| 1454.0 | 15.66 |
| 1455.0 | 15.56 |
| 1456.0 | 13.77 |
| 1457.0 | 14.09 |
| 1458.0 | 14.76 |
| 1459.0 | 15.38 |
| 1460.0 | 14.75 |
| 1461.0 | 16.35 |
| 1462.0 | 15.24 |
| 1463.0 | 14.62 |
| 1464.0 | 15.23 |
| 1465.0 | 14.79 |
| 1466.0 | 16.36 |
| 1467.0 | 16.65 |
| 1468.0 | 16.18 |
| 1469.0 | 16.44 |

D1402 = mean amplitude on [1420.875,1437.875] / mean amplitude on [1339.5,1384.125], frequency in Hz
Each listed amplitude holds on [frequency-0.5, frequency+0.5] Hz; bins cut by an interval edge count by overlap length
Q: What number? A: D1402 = 1.38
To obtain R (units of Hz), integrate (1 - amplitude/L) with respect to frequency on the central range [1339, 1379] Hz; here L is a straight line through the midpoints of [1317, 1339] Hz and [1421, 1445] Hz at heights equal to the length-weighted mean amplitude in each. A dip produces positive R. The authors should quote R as 6.88 Hz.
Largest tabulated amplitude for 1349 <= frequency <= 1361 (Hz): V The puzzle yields 10.7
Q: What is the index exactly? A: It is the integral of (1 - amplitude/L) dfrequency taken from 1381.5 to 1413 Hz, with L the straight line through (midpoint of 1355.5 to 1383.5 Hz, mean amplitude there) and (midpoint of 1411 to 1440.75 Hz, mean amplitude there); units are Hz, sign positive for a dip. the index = -4.3 Hz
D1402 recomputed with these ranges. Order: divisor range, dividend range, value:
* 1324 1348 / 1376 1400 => 1.40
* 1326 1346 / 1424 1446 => 1.40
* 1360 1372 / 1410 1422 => 1.66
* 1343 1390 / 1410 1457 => 1.33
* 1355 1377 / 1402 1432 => 1.51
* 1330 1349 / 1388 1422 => 1.63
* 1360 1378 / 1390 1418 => 1.41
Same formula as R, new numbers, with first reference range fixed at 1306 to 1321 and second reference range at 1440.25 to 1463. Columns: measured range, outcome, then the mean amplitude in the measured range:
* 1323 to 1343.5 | 7.64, 11.4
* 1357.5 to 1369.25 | 4.59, 10.6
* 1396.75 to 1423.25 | -2.92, 17.9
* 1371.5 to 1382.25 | 1.58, 14.6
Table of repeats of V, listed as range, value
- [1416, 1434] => 21.01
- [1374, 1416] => 20.56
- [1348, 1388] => 17.66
